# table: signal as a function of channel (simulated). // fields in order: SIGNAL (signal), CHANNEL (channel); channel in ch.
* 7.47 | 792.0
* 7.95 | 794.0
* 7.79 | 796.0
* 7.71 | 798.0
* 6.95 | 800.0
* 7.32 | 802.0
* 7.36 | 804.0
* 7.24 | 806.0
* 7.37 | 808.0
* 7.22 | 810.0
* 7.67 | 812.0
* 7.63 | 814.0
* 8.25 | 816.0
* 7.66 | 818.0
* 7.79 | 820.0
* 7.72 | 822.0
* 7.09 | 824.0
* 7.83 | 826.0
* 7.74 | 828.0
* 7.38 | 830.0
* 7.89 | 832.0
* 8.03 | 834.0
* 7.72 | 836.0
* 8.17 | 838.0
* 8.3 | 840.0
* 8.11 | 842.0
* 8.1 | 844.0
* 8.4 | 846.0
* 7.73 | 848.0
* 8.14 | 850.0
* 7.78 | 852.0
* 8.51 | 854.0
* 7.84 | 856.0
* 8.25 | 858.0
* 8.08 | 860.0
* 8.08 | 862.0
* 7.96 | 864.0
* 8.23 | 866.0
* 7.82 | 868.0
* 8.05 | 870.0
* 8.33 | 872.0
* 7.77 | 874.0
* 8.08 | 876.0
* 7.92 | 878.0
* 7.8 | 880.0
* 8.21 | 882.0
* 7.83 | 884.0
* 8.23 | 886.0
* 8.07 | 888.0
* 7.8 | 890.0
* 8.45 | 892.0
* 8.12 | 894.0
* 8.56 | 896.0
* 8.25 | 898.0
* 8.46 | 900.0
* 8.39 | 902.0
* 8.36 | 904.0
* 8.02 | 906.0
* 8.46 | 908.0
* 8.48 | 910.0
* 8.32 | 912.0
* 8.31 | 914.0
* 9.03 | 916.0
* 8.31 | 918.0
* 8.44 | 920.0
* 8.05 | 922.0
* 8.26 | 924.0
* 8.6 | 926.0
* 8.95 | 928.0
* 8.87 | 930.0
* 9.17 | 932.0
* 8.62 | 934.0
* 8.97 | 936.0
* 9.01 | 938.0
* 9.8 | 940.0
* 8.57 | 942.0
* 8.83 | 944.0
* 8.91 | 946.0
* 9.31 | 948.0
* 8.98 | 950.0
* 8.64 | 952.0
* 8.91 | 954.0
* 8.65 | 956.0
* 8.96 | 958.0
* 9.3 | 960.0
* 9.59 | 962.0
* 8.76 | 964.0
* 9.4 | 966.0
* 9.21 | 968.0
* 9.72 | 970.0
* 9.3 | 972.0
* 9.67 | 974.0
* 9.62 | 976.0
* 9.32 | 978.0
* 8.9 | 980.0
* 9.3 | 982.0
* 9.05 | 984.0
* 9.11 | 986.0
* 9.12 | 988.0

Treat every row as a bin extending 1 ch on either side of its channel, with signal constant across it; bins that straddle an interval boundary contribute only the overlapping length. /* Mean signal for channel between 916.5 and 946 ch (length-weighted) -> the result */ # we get 8.76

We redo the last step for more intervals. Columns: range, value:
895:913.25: 8.37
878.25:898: 8.12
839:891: 8.05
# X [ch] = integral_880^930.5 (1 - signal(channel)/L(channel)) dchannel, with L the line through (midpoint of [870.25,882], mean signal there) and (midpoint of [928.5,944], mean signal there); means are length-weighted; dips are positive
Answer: 0.85 ch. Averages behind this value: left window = 8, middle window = 8.34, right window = 8.99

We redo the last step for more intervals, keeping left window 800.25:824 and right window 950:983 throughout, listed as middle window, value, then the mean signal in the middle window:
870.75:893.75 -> 0.7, 8.05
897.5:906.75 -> 0.2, 8.31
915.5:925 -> 0.3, 8.39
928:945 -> -0.2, 8.98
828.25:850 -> -0.5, 7.98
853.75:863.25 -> -0.1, 8.12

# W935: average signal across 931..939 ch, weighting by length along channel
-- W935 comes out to 8.94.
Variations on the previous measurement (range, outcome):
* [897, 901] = 8.36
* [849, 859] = 8.1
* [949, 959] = 8.83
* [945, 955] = 8.95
